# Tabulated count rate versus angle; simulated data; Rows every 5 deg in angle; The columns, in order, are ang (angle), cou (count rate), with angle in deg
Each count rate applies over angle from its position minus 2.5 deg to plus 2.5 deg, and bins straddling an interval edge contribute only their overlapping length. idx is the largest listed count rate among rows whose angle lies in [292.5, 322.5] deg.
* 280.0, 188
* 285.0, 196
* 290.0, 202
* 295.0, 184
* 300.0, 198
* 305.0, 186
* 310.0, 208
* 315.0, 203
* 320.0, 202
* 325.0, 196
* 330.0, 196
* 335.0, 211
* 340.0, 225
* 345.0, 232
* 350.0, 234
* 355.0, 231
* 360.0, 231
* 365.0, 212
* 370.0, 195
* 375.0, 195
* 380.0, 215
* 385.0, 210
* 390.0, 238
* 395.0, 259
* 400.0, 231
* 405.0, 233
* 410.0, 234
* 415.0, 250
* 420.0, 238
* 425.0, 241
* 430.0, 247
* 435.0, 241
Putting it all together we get 208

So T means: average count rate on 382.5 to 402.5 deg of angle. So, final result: 234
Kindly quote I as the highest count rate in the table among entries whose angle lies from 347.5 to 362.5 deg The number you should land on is 234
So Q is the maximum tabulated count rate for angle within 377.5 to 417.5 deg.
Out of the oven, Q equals 259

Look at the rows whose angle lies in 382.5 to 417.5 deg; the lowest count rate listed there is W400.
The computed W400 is 210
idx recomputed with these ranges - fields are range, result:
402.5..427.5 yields 250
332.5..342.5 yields 225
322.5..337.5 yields 211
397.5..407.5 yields 233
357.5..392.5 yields 238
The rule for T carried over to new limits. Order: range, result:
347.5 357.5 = 232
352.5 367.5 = 225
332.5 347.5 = 223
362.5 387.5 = 205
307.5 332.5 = 201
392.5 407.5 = 241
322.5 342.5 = 207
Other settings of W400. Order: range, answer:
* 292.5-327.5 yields 184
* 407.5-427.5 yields 234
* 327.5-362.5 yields 196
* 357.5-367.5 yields 212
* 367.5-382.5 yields 195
